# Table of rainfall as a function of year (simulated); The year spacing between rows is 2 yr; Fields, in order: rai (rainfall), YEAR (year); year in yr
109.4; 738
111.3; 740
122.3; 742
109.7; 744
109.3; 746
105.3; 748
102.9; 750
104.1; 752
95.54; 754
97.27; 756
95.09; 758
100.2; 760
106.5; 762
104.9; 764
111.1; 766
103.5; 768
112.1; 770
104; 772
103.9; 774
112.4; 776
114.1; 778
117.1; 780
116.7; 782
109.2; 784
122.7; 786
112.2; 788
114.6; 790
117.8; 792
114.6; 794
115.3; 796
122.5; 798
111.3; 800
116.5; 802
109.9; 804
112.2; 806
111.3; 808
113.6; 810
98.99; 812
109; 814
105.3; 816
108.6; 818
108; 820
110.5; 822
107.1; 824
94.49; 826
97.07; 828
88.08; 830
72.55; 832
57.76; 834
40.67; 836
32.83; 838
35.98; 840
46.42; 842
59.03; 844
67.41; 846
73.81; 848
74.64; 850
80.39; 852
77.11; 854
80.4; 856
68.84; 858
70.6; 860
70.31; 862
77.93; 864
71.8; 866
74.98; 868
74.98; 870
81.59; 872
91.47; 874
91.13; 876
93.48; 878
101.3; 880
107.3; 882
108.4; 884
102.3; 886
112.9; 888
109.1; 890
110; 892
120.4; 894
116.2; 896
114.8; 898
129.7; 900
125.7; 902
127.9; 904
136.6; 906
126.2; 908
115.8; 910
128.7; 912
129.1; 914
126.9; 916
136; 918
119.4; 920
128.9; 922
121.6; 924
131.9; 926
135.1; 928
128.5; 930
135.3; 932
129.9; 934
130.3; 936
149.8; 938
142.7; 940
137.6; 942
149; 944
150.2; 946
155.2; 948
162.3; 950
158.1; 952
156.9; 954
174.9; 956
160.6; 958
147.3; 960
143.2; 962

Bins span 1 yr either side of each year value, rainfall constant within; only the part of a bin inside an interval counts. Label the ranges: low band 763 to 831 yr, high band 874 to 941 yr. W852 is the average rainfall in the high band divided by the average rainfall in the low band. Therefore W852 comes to 1.1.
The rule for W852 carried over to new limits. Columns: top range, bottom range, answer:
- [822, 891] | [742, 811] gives 0.73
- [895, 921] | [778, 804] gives 1.09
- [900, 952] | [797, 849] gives 1.52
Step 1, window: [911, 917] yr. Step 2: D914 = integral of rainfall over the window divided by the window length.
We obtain 128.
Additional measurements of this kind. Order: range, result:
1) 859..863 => 70.5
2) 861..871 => 74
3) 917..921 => 128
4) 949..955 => 159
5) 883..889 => 108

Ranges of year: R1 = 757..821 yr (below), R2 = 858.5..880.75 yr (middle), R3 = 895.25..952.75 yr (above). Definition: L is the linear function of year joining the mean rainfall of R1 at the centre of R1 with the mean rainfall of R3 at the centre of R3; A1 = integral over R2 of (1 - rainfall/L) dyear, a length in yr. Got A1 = 7.72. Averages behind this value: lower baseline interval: 110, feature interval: 81.3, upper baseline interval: 134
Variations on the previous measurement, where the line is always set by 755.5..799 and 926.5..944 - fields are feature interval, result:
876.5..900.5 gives 3.6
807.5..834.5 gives 4.2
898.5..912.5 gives 0.5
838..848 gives 5.7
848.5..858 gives 3.6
